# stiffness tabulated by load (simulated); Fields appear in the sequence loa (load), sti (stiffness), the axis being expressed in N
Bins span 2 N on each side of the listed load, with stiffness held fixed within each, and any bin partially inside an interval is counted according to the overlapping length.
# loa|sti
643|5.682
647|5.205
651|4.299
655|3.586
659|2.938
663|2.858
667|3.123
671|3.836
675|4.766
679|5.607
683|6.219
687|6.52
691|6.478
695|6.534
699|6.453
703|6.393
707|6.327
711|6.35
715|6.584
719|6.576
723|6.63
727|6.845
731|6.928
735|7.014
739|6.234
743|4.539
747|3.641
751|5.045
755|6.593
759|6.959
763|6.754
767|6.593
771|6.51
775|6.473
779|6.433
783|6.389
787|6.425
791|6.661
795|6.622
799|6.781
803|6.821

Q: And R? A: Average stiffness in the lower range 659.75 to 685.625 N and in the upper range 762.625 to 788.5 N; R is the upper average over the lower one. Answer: 1.48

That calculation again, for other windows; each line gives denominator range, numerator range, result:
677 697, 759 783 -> 1.05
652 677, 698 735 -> 1.86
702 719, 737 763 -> 0.87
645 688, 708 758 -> 1.39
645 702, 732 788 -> 1.25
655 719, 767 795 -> 1.21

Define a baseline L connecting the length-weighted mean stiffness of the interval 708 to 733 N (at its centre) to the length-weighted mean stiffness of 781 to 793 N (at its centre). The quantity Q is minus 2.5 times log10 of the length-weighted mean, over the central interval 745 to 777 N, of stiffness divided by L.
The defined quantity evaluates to 0.08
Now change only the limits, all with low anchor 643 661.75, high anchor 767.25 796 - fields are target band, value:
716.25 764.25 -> -0.08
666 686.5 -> -0.07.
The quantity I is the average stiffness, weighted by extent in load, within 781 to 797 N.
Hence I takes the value 6.52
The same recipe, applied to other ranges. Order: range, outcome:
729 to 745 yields 6.18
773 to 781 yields 6.45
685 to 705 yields 6.48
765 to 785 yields 6.48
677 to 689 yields 6.12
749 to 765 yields 6.34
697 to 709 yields 6.39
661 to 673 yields 3.27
